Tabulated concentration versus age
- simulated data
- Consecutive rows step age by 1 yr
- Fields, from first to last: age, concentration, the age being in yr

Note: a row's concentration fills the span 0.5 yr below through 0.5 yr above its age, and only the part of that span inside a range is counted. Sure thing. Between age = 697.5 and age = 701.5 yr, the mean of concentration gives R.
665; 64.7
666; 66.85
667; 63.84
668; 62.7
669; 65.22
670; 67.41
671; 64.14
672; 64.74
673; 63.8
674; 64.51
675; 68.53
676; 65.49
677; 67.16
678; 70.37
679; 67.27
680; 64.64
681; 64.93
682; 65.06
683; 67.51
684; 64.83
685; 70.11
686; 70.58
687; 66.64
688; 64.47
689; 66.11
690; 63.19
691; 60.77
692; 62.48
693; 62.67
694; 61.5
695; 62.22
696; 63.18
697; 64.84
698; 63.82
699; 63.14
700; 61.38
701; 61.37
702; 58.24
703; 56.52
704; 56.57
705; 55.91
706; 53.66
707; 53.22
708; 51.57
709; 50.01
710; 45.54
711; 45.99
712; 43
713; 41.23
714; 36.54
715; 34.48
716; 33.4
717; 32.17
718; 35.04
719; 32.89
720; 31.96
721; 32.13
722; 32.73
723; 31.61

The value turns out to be 62.4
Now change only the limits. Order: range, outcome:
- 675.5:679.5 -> 67.6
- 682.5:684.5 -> 66.2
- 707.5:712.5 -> 47.2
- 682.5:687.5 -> 67.9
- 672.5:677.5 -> 65.9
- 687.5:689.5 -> 65.3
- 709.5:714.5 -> 42.5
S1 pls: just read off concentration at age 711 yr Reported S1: 45.99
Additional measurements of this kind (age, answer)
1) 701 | 61.37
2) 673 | 63.8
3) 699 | 63.14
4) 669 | 65.22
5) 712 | 43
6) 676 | 65.49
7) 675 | 68.53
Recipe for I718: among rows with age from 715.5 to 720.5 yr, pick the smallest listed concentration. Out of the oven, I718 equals 31.96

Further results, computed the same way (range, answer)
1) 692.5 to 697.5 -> 61.5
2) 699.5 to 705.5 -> 55.91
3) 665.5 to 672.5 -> 62.7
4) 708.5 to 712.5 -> 43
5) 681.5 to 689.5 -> 64.47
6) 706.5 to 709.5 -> 50.01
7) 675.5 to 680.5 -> 64.64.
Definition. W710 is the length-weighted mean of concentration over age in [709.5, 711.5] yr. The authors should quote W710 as 45.8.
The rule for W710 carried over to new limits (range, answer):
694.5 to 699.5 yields 63.4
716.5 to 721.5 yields 32.8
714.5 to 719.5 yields 33.6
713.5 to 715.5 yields 35.5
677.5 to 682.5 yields 66.5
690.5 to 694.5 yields 61.9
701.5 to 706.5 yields 56.2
